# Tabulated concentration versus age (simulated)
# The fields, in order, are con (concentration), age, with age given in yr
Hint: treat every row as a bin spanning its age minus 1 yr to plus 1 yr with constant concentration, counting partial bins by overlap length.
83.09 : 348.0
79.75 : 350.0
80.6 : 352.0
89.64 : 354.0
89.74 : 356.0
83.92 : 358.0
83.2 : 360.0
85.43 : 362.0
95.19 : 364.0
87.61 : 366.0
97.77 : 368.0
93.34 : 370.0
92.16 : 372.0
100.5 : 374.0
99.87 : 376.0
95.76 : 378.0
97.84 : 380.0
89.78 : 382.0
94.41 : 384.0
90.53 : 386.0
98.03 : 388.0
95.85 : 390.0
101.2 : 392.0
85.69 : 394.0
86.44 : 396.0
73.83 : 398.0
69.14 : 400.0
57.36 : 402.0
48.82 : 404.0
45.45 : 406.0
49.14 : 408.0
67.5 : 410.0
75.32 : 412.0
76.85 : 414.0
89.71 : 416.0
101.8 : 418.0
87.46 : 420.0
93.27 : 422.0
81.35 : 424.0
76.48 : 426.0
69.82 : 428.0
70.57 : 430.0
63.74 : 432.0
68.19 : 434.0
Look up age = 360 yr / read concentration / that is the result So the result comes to 83.2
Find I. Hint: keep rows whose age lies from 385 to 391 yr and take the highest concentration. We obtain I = 98.03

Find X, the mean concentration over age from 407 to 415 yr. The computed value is 67.2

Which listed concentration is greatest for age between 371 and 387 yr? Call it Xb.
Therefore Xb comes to 100.5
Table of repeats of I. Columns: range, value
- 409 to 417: 89.71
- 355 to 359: 89.74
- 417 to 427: 101.8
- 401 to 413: 75.32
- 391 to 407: 101.2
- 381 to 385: 94.41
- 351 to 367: 95.19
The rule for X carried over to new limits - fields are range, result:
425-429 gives 73.2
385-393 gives 96.4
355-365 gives 87.5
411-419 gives 85.9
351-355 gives 85.1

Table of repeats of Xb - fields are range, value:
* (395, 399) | 86.44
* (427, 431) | 70.57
